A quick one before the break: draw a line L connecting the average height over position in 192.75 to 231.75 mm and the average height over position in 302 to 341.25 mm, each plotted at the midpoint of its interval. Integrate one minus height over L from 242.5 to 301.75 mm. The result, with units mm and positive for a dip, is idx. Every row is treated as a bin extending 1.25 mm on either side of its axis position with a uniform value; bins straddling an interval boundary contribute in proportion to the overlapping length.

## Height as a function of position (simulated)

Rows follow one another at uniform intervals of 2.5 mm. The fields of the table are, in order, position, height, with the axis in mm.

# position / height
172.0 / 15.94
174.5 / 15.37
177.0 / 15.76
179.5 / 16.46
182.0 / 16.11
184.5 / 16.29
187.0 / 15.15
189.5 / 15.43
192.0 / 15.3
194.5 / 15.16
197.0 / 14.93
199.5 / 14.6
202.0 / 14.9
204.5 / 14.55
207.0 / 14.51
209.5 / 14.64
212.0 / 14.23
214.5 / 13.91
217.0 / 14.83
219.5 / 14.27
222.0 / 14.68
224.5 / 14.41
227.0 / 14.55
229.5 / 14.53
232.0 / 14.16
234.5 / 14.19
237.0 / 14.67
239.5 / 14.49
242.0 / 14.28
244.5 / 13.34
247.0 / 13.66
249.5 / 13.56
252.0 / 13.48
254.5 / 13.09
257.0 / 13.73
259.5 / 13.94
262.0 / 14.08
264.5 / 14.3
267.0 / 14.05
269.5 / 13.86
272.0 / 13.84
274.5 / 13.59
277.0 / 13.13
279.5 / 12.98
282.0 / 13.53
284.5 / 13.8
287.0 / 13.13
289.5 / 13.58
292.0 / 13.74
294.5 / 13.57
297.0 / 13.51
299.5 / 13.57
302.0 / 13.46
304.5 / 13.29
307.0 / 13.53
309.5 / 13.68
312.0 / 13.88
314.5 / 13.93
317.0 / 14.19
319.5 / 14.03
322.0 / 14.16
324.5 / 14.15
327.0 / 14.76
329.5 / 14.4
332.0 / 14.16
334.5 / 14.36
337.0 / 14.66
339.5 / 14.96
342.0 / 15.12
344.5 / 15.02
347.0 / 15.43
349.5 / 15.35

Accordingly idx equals 3.0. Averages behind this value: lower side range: 14.6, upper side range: 14.1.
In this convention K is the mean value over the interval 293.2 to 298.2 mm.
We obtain 13.5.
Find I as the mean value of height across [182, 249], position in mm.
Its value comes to 14.6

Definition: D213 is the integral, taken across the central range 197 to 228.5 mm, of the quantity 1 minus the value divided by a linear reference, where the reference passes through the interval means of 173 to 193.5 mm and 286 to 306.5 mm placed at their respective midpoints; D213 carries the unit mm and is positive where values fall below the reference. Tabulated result 1.29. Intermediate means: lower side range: 15.7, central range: 14.5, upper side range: 13.5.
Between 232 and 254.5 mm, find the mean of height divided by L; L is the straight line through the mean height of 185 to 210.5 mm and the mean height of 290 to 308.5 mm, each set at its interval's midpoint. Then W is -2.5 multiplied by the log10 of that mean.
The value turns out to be 0.031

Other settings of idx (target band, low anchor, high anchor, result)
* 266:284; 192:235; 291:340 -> 0.8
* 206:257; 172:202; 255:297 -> 1.5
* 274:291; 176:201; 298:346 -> 1.4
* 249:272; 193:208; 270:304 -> 0.2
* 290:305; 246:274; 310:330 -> 0.5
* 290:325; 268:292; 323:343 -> 0.8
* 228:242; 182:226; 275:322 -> 0.0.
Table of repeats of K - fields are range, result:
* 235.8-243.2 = 14.5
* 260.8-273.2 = 14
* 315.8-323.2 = 14.1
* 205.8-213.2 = 14.5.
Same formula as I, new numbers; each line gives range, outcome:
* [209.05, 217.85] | 14.4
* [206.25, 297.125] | 13.9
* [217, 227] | 14.5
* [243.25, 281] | 13.6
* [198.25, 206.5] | 14.7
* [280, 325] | 13.7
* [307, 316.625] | 13.8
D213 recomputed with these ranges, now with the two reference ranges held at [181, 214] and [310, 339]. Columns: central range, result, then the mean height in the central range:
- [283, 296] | 0.8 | 13.6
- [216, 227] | 0.3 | 14.5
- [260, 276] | 0.7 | 13.9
